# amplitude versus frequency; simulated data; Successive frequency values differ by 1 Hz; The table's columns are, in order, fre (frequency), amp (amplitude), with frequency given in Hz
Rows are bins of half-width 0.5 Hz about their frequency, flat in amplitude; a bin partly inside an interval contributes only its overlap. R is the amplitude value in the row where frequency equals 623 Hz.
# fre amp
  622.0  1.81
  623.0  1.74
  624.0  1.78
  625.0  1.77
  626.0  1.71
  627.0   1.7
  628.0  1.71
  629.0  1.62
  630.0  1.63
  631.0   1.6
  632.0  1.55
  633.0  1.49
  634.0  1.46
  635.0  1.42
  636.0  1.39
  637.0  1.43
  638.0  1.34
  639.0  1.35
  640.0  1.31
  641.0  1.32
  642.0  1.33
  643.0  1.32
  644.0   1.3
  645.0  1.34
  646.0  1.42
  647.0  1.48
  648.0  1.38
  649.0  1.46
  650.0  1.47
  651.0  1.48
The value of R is 1.74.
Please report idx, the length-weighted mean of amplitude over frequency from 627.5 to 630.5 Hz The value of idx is 1.65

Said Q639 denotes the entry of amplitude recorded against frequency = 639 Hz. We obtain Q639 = 1.35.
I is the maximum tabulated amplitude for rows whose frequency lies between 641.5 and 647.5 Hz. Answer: 1.48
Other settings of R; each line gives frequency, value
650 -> 1.47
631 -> 1.6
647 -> 1.48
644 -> 1.3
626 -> 1.71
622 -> 1.81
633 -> 1.49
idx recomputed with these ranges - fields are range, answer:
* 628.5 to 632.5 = 1.6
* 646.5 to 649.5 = 1.44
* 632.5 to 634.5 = 1.48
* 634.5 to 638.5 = 1.4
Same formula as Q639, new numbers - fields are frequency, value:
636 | 1.39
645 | 1.34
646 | 1.42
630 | 1.63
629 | 1.62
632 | 1.55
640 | 1.31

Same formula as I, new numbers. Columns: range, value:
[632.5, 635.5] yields 1.49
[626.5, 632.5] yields 1.71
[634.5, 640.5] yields 1.43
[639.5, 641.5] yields 1.32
